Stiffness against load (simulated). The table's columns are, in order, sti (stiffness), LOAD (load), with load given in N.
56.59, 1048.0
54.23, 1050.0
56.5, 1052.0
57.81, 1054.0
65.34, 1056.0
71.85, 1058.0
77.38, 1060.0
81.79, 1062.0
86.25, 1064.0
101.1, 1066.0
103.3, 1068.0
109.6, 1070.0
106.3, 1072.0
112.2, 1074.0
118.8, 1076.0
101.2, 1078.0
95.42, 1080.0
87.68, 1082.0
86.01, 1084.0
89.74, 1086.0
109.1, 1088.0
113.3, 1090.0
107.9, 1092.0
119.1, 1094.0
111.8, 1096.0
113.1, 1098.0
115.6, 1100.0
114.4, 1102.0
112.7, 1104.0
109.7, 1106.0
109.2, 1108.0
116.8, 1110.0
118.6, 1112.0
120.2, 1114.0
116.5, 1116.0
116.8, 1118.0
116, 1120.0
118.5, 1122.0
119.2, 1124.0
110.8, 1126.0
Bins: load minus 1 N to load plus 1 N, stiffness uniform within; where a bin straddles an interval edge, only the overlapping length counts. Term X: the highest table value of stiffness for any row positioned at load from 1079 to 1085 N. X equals 95.42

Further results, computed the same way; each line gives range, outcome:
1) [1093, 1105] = 119.1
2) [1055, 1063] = 81.79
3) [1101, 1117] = 120.2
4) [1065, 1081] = 118.8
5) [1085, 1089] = 109.1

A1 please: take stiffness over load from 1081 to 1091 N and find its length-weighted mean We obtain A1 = 97.2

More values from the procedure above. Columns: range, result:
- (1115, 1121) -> 116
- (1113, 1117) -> 118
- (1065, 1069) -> 102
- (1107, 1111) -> 113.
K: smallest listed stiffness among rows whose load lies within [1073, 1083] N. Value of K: 87.68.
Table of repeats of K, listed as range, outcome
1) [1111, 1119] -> 116.5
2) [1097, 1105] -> 112.7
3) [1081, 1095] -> 86.01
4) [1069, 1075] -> 106.3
